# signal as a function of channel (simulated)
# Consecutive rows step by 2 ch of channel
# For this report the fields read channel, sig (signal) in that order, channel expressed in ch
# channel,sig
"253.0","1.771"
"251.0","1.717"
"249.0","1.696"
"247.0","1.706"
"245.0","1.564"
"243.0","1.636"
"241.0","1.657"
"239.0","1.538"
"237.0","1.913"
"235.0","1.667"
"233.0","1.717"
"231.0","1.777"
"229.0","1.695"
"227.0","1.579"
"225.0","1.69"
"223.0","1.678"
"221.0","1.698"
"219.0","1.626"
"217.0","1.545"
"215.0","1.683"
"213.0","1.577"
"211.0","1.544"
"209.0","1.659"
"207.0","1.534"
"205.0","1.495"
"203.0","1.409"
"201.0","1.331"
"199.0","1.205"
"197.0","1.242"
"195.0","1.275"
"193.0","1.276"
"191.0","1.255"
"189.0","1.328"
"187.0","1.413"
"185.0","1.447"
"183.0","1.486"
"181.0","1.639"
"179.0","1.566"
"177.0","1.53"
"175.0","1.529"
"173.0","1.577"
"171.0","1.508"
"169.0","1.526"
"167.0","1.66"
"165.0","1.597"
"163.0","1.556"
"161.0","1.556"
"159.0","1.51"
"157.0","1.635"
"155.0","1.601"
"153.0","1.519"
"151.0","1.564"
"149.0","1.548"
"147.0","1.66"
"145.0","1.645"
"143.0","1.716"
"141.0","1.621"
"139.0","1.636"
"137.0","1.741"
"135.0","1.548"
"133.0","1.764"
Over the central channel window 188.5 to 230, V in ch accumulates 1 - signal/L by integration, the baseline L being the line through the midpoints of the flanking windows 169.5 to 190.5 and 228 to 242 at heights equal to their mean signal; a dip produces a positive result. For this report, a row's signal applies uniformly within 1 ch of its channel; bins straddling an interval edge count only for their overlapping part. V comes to 3.1 ch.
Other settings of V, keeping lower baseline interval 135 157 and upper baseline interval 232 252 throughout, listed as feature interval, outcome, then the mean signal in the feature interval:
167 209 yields 5.30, 1.44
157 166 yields 0.37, 1.56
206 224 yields 0.53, 1.62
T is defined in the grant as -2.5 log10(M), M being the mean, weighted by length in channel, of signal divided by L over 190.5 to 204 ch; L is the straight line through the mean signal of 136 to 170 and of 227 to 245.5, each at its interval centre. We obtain 0.27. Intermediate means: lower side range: 1.61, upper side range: 1.68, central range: 1.29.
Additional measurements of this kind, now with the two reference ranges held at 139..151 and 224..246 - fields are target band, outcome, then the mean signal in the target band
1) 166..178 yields 0.06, 1.55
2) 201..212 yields 0.10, 1.51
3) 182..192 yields 0.19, 1.39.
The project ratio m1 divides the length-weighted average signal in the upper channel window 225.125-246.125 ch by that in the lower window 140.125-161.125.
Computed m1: 1.0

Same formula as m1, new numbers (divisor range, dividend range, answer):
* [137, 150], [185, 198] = 0.80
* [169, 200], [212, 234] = 1.17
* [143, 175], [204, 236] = 1.03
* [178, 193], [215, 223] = 1.14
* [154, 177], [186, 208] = 0.86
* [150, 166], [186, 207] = 0.85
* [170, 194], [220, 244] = 1.15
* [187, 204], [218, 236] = 1.30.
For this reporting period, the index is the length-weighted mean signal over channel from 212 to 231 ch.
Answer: 1.65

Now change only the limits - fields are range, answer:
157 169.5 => 1.57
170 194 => 1.46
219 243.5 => 1.69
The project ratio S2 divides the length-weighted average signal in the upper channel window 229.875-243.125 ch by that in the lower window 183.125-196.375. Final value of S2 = 1.3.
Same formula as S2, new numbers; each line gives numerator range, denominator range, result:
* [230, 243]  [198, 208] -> 1.22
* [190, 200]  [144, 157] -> 0.79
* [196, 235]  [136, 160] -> 0.97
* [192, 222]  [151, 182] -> 0.94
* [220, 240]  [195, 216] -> 1.16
